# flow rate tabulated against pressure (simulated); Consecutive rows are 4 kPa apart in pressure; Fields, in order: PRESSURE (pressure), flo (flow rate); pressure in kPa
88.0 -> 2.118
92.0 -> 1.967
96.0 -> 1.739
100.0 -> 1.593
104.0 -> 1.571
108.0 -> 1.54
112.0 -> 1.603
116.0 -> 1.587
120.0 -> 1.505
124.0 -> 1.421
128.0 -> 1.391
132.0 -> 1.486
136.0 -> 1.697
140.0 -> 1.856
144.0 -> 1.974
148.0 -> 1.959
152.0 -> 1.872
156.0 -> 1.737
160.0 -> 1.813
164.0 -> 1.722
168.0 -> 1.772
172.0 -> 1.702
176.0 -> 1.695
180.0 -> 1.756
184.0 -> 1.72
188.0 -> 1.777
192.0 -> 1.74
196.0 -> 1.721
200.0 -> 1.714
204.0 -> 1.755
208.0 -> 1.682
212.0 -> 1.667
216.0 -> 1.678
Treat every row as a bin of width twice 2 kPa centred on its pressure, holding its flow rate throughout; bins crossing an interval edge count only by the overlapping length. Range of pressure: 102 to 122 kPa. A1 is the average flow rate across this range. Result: 1.56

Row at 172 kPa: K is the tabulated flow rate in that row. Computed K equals 1.702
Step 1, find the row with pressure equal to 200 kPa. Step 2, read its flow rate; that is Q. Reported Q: 1.714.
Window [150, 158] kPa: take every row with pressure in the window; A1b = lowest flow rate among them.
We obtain 1.737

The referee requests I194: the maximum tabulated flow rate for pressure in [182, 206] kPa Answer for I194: 1.777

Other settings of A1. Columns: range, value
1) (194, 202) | 1.72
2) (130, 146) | 1.75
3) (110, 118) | 1.59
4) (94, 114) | 1.61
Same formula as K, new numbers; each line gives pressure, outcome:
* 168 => 1.772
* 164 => 1.722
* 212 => 1.667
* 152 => 1.872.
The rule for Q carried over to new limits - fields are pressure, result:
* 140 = 1.856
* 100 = 1.593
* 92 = 1.967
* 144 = 1.974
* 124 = 1.421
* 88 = 2.118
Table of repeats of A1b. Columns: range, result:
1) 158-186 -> 1.695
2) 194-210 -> 1.682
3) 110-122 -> 1.505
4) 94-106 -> 1.571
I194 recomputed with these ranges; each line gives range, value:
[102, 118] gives 1.603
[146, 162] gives 1.959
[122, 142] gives 1.856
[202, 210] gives 1.755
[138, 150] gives 1.974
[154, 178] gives 1.813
